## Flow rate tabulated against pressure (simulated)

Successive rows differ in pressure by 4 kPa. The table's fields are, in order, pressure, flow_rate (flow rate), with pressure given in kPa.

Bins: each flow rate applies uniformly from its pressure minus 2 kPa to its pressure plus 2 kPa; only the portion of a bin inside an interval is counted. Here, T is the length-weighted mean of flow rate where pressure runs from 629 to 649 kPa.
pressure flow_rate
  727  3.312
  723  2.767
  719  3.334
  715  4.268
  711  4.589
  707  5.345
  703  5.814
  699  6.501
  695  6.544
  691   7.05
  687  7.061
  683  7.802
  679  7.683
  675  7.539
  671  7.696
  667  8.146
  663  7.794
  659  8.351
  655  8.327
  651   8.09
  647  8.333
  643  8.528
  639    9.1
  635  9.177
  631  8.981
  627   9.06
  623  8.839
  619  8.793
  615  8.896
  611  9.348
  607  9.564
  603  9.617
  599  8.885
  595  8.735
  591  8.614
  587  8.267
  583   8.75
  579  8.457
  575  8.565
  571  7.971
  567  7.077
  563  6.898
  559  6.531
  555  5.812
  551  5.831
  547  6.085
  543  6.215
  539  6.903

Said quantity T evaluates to 8.82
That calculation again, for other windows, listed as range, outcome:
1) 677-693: 7.4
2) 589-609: 9.08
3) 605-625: 9.09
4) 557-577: 7.41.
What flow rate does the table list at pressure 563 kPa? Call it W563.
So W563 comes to 6.898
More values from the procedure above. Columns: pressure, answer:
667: 8.146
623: 8.839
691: 7.05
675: 7.539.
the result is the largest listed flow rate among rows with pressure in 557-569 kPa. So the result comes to 7.077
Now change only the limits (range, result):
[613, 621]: 8.896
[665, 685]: 8.146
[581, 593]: 8.75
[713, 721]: 4.268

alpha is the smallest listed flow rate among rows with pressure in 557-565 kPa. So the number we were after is 6.531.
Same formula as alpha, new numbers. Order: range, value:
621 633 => 8.839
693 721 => 3.334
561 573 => 6.898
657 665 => 7.794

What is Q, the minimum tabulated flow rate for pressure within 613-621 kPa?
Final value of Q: 8.793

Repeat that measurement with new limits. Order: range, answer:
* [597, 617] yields 8.885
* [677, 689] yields 7.061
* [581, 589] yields 8.267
